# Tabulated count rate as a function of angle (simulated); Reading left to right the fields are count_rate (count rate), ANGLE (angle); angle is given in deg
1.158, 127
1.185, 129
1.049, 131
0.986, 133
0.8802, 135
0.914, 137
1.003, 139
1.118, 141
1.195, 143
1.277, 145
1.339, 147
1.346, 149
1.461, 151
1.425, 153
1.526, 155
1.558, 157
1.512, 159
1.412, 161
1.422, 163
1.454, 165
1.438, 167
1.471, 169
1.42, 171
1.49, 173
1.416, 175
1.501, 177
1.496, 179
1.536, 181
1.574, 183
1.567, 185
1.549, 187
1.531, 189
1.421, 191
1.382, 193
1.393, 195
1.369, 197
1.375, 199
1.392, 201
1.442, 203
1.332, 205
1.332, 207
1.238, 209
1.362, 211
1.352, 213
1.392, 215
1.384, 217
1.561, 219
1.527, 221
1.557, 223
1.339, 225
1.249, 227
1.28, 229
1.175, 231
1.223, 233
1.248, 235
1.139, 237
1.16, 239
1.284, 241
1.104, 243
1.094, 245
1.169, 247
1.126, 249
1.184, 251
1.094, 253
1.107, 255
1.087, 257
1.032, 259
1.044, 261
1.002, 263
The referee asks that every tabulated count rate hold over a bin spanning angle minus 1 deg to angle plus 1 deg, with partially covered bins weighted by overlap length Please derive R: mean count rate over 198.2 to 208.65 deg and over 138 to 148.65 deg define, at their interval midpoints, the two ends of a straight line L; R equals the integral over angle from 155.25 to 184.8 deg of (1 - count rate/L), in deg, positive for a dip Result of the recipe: -4.9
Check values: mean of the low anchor 1.2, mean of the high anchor 1.37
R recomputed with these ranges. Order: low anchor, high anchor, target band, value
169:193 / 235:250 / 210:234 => -1.8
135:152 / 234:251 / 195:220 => -4.3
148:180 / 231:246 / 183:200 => -1.2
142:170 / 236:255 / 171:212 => -3.9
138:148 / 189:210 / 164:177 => -1.8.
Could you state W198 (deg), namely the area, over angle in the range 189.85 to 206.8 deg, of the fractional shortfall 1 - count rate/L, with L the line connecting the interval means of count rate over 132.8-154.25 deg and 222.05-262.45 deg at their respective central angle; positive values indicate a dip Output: -2.9 deg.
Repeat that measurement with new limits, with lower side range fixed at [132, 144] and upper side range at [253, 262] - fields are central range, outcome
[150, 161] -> -5.0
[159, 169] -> -4.0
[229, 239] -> -1.3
